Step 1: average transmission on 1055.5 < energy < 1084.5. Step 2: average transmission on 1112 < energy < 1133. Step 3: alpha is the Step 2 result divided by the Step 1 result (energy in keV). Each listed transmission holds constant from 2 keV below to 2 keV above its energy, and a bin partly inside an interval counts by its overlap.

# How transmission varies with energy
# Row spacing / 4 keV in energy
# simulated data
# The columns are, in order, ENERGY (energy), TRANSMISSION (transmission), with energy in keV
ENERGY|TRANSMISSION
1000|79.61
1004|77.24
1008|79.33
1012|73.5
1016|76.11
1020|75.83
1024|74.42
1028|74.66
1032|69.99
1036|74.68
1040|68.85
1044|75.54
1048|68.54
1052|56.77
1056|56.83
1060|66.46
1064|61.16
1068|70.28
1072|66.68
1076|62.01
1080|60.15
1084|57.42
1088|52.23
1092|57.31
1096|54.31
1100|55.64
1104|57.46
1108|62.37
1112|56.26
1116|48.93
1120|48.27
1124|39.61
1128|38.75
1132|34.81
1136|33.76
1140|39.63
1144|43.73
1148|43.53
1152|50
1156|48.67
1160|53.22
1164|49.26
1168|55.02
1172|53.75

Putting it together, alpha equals 0.69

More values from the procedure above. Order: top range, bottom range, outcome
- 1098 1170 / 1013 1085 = 0.70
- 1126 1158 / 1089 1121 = 0.75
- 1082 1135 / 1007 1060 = 0.72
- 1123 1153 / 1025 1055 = 0.58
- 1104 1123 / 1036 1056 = 0.80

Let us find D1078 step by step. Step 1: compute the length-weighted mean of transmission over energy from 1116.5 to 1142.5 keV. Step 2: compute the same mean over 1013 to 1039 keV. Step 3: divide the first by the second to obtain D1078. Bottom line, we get 0.5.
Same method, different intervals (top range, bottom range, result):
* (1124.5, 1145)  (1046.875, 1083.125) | 0.60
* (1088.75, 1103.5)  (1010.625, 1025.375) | 0.74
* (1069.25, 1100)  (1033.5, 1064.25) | 0.88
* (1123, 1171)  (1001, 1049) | 0.60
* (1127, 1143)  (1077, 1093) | 0.65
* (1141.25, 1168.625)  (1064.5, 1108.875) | 0.81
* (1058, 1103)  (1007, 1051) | 0.82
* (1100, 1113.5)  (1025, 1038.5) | 0.80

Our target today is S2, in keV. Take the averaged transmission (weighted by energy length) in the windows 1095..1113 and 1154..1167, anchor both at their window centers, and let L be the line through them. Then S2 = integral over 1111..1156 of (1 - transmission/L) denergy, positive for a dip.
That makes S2 8.8 keV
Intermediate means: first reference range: 57.4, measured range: 43.3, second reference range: 50.7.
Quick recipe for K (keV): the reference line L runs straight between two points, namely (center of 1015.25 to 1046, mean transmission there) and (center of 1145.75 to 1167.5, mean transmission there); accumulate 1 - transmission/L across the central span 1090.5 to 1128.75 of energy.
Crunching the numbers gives 4.1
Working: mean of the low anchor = 73.7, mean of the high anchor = 49.3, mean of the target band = 52.2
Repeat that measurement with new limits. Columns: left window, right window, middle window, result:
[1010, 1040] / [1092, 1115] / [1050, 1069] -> 1.3 keV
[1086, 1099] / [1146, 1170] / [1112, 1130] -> 2.5 keV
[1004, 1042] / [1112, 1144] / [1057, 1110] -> -4.6 keV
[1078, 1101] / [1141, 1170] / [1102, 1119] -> -0.6 keV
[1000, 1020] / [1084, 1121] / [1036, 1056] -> 0.4 keV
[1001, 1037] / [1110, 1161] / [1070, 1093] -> -0.3 keV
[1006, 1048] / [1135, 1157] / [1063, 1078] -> -0.6 keV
